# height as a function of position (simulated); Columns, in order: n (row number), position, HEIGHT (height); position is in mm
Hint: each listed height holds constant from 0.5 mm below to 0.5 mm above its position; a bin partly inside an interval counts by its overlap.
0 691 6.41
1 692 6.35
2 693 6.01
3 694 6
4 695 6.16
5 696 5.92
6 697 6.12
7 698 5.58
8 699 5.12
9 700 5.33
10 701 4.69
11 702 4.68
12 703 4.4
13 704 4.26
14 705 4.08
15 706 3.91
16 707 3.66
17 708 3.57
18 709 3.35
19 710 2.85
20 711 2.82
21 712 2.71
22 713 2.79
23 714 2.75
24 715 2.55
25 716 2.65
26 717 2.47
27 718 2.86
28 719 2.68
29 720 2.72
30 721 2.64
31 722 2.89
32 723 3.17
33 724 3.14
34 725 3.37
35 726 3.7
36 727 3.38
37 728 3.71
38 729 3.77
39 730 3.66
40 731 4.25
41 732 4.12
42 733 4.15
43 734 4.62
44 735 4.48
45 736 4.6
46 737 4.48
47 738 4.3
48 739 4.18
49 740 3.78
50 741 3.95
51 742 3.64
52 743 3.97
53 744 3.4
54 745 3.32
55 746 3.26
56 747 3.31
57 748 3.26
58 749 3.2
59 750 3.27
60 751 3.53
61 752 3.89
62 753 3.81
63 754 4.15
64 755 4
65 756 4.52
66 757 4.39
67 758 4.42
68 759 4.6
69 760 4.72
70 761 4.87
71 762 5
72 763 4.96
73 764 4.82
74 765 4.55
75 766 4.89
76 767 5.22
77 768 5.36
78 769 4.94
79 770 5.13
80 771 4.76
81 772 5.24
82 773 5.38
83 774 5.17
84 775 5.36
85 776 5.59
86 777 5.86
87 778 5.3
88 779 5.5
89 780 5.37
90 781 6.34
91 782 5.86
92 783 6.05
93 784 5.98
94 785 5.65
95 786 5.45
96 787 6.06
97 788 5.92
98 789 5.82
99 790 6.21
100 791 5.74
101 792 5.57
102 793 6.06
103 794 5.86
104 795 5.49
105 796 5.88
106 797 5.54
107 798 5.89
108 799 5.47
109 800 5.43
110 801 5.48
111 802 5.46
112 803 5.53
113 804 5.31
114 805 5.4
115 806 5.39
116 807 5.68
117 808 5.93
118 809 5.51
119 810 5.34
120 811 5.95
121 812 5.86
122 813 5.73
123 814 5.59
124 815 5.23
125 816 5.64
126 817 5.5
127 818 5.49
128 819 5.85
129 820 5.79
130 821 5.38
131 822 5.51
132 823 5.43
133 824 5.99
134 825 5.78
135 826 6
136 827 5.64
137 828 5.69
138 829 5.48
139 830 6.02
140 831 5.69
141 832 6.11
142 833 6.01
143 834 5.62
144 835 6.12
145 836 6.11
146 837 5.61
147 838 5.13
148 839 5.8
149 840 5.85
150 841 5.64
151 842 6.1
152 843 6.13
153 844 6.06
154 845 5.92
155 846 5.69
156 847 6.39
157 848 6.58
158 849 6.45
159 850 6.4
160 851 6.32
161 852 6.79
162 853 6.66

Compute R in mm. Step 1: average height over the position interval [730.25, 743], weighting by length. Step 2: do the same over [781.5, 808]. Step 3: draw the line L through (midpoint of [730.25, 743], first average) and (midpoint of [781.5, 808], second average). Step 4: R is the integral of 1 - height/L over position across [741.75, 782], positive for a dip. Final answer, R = 2.50 mm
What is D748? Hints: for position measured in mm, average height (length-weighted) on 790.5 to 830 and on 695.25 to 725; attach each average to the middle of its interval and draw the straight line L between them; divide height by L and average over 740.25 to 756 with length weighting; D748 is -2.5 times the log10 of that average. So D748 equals 0.21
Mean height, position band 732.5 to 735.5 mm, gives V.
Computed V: 4.42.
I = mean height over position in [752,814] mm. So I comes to 5.35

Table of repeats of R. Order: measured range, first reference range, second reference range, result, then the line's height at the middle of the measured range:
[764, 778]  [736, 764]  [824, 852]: -2.1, 4.49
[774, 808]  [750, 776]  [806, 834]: -3.3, 5.18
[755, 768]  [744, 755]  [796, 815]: -2.6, 3.96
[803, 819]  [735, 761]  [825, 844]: -0.8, 5.31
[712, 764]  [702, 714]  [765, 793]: 8.0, 4.37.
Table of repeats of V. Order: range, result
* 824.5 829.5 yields 5.72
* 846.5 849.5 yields 6.47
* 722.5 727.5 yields 3.35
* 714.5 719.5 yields 2.64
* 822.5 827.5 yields 5.77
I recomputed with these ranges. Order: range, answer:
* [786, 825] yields 5.65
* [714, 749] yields 3.53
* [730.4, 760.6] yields 3.99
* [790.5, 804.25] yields 5.63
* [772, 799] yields 5.71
